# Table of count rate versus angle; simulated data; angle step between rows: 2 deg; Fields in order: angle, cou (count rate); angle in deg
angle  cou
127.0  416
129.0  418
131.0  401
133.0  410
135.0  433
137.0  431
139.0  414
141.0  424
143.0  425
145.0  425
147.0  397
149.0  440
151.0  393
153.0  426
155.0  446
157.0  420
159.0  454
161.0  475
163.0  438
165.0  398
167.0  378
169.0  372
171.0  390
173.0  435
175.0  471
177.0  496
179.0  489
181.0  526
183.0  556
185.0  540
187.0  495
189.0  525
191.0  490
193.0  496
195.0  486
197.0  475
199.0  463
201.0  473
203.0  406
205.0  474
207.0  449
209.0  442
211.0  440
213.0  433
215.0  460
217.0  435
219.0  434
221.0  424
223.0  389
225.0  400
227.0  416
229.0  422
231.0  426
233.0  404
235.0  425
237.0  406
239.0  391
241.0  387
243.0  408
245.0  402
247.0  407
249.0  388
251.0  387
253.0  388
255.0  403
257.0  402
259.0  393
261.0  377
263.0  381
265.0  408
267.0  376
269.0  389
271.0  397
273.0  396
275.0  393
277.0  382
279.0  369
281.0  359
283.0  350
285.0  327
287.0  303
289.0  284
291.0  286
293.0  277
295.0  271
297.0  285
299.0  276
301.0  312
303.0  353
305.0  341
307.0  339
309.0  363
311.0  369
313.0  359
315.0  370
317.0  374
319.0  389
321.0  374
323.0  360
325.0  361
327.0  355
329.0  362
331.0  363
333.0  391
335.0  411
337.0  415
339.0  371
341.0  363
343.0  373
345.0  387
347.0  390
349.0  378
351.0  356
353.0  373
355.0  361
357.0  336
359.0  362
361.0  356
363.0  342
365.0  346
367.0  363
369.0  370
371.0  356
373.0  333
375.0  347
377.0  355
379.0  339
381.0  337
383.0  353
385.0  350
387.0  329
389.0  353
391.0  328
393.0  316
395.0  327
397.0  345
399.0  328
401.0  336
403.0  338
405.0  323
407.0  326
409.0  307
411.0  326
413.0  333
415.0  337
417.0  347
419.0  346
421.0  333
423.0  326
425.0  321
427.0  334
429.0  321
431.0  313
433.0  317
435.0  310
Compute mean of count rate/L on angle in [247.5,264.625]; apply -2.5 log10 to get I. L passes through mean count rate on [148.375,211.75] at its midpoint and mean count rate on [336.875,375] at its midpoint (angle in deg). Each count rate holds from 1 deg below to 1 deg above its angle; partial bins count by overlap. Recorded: 0.07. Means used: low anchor 458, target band 391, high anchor 363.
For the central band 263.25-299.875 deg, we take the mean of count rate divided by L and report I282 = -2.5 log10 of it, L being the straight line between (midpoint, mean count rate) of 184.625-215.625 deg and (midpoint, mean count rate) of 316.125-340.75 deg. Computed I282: 0.20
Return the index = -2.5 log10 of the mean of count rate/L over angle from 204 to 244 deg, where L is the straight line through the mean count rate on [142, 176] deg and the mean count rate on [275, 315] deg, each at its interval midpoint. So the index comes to -0.12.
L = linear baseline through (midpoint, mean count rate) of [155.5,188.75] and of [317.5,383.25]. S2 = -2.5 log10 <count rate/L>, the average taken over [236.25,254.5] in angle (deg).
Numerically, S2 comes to 0.07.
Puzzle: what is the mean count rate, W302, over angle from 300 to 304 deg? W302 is 332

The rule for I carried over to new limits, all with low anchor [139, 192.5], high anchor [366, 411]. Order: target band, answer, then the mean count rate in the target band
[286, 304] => 0.294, 294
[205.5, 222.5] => -0.032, 439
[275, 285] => 0.084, 364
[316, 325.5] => 0.002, 372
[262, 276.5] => 0.021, 391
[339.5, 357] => -0.034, 370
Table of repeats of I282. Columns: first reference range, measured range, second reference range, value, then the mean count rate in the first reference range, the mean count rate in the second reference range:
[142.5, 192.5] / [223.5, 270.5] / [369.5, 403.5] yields 0.03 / 453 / 340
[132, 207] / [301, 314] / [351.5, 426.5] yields 0.09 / 451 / 341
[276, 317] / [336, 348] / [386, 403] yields -0.16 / 330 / 333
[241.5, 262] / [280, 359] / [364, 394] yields 0.05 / 395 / 345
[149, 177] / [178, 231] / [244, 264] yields -0.13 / 426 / 393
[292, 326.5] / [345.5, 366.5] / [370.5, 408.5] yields -0.07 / 340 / 337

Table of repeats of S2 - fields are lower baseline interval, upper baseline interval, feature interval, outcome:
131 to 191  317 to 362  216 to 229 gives 0.01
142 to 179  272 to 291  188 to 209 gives -0.17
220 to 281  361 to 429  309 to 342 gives -0.02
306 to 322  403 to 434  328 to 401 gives -0.03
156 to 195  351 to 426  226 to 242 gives 0.06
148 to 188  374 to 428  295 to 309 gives 0.21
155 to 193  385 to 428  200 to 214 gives 0.00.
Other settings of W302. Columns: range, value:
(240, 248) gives 401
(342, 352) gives 377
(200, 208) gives 450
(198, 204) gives 447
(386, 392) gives 337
